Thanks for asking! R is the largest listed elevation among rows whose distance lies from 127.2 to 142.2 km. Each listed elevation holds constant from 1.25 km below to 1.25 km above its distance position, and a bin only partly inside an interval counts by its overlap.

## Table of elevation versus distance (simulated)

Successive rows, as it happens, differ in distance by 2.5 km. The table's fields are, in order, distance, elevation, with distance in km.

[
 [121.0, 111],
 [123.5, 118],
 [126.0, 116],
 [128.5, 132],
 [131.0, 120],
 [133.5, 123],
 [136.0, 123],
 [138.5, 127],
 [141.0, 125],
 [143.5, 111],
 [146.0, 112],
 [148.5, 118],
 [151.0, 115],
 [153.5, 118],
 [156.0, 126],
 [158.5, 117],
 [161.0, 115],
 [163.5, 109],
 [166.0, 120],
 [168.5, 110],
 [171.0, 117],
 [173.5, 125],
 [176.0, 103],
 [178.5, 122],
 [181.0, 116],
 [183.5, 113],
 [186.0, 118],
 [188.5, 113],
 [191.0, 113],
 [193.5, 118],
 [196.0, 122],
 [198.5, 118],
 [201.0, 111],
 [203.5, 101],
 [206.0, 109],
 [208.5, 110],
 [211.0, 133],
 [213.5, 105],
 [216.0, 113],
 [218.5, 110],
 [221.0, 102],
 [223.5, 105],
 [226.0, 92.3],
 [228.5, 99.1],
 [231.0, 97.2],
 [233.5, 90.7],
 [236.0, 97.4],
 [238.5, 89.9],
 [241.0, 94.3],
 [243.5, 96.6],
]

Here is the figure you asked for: 132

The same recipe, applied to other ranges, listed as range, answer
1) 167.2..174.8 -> 125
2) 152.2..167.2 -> 126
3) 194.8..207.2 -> 122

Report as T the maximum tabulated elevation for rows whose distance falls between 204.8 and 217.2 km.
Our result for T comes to 133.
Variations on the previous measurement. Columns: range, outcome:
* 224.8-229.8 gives 99.1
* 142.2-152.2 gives 118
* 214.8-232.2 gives 113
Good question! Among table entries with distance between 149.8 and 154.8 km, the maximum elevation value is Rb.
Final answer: 118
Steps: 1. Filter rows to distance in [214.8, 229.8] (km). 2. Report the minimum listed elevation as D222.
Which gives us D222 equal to 92.3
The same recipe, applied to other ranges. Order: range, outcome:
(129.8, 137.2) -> 120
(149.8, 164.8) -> 109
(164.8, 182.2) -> 103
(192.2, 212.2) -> 101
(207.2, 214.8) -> 105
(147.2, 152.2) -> 115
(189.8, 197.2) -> 113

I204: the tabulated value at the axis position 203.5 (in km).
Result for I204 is 101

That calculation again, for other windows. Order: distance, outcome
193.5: 118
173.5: 125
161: 115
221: 102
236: 97.4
